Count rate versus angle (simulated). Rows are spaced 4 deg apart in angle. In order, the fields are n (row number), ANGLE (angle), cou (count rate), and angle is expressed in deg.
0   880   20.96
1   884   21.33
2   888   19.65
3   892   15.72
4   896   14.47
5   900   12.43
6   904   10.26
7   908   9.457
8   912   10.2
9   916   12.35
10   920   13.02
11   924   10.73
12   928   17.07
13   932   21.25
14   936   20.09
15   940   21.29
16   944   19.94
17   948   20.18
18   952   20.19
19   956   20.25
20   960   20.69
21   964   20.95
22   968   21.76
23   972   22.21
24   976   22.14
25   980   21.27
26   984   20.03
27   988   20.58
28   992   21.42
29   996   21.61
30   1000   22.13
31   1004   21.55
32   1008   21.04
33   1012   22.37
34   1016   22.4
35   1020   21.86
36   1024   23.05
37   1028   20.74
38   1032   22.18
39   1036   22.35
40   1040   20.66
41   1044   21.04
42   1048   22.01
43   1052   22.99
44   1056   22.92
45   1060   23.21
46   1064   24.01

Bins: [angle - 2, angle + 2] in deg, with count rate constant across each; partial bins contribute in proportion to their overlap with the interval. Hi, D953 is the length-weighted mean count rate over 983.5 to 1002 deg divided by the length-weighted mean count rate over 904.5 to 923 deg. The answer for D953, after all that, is 1.9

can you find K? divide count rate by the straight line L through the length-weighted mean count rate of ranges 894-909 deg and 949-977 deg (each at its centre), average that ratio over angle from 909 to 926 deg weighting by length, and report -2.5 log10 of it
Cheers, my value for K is 0.23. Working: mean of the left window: 11.8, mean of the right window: 21.1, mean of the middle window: 11.5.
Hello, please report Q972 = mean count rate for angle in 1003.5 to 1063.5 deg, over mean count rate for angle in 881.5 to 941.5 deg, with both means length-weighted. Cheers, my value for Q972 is 1.4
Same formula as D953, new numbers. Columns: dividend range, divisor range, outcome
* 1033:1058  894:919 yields 1.90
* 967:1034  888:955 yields 1.38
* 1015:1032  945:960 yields 1.09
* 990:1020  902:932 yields 1.74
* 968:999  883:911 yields 1.49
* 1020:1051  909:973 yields 1.21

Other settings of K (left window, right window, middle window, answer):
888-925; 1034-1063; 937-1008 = -0.24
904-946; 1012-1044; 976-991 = -0.10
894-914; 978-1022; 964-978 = -0.19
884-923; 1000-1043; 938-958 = -0.22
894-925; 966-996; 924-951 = -0.24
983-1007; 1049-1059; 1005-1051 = 0.02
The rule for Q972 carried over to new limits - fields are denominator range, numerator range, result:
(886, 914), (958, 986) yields 1.62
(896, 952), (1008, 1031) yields 1.43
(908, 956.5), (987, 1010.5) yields 1.28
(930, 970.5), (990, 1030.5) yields 1.06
